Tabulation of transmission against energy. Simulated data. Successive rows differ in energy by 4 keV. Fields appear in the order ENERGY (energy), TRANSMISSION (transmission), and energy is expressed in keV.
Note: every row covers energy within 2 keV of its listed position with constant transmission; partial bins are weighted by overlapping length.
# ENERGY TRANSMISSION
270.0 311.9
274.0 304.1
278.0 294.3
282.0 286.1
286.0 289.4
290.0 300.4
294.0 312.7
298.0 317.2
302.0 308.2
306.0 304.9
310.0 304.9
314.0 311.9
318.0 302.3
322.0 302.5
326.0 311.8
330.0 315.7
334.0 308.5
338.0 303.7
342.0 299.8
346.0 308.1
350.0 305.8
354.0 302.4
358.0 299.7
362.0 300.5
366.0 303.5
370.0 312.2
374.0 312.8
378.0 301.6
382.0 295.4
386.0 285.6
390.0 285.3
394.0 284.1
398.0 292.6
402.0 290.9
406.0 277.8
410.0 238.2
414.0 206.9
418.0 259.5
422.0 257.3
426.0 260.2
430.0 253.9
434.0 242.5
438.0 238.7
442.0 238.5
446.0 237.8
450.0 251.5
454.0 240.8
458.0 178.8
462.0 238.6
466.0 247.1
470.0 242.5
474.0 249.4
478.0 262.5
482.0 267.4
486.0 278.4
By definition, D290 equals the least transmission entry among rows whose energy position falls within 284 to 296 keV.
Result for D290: 289.4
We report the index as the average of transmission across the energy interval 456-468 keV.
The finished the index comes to 222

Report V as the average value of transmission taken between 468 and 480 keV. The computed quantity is 251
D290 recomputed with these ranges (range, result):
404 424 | 206.9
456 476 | 178.8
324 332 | 311.8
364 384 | 295.4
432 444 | 238.5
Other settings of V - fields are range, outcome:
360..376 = 307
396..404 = 292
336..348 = 304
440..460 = 229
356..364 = 300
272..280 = 299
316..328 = 306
